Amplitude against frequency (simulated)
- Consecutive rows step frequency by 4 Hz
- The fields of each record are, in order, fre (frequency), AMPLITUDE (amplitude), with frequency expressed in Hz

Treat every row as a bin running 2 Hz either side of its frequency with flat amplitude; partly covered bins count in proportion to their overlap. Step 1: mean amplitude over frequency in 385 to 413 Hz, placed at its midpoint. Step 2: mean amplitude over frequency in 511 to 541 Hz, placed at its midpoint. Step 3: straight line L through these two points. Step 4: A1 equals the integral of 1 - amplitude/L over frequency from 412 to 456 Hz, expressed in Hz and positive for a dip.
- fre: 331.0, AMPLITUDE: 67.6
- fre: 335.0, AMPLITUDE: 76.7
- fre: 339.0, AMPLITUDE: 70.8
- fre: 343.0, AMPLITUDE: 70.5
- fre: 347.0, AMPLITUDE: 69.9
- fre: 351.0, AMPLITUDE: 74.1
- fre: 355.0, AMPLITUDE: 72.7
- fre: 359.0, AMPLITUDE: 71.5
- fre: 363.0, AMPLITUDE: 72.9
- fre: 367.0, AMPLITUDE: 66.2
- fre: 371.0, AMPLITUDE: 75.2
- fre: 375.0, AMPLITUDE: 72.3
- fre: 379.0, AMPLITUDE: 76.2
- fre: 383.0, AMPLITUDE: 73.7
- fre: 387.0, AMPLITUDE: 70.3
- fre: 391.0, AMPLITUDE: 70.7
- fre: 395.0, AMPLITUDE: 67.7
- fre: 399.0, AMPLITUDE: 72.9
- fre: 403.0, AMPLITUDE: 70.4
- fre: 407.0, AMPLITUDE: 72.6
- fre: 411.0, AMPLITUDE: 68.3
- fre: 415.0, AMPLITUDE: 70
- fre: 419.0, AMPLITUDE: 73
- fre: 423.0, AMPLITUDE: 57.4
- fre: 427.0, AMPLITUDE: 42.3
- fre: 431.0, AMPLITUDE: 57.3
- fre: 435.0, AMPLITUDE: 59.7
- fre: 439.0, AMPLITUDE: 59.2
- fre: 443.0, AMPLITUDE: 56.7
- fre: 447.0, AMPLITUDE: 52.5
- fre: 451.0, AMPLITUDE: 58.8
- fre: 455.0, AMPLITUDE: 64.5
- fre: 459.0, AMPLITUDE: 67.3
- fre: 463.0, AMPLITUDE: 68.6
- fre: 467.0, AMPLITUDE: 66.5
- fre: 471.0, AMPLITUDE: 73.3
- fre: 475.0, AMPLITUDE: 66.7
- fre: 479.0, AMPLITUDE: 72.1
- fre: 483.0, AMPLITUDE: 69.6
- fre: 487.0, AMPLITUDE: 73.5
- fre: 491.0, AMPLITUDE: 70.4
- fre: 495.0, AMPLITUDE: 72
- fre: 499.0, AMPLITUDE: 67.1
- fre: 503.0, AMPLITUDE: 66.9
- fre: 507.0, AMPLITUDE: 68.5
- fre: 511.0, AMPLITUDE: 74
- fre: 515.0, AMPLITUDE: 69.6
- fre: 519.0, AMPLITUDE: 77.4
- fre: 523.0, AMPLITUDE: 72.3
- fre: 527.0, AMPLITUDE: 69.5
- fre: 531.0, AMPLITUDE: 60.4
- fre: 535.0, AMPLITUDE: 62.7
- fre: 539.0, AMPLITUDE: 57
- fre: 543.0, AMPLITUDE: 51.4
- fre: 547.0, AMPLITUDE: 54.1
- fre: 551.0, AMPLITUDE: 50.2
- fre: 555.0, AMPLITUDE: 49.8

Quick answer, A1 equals 6.5 Hz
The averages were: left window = 70.4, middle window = 59.3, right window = 67.5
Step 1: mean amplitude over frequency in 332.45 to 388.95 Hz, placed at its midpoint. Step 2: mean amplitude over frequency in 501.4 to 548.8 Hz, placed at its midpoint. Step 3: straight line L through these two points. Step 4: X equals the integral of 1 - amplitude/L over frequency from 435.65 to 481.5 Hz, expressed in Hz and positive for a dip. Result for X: 2.69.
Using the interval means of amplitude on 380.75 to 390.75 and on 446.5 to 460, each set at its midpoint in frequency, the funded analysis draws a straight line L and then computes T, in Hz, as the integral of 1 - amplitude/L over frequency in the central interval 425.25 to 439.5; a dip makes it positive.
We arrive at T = 2.2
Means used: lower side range 71.9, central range 54.4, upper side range 61.2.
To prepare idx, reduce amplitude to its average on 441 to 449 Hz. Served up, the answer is 54.6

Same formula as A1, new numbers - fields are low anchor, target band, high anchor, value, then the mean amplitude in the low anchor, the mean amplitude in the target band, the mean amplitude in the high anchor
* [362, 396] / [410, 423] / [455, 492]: 0.4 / 71.8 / 68.6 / 69.5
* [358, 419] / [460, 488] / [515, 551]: -1.5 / 71.4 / 69.8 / 62.7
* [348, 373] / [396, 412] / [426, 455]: -1.9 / 72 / 71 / 56.3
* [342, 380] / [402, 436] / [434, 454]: -0.7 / 72.1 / 63.4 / 57.6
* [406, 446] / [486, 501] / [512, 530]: -0.4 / 61.1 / 70.6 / 71.6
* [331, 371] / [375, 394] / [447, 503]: -0.5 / 71.7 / 72.4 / 67.9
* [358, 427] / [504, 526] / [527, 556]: -5.0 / 69.8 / 72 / 56.3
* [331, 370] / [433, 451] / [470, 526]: 3.5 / 71.6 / 57.2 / 70.9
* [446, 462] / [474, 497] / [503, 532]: -1.7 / 61.8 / 70.9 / 70.4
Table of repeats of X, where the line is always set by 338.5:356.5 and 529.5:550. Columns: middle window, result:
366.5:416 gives -2.3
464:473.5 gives -1.1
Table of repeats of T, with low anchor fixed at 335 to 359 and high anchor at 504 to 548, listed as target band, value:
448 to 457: 0.99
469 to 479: -0.45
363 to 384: -0.49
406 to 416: -0.06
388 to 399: 0.05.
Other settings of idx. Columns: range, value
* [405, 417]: 70.3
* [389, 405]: 70.4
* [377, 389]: 73.4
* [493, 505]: 68.7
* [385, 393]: 70.5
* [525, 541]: 62.4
